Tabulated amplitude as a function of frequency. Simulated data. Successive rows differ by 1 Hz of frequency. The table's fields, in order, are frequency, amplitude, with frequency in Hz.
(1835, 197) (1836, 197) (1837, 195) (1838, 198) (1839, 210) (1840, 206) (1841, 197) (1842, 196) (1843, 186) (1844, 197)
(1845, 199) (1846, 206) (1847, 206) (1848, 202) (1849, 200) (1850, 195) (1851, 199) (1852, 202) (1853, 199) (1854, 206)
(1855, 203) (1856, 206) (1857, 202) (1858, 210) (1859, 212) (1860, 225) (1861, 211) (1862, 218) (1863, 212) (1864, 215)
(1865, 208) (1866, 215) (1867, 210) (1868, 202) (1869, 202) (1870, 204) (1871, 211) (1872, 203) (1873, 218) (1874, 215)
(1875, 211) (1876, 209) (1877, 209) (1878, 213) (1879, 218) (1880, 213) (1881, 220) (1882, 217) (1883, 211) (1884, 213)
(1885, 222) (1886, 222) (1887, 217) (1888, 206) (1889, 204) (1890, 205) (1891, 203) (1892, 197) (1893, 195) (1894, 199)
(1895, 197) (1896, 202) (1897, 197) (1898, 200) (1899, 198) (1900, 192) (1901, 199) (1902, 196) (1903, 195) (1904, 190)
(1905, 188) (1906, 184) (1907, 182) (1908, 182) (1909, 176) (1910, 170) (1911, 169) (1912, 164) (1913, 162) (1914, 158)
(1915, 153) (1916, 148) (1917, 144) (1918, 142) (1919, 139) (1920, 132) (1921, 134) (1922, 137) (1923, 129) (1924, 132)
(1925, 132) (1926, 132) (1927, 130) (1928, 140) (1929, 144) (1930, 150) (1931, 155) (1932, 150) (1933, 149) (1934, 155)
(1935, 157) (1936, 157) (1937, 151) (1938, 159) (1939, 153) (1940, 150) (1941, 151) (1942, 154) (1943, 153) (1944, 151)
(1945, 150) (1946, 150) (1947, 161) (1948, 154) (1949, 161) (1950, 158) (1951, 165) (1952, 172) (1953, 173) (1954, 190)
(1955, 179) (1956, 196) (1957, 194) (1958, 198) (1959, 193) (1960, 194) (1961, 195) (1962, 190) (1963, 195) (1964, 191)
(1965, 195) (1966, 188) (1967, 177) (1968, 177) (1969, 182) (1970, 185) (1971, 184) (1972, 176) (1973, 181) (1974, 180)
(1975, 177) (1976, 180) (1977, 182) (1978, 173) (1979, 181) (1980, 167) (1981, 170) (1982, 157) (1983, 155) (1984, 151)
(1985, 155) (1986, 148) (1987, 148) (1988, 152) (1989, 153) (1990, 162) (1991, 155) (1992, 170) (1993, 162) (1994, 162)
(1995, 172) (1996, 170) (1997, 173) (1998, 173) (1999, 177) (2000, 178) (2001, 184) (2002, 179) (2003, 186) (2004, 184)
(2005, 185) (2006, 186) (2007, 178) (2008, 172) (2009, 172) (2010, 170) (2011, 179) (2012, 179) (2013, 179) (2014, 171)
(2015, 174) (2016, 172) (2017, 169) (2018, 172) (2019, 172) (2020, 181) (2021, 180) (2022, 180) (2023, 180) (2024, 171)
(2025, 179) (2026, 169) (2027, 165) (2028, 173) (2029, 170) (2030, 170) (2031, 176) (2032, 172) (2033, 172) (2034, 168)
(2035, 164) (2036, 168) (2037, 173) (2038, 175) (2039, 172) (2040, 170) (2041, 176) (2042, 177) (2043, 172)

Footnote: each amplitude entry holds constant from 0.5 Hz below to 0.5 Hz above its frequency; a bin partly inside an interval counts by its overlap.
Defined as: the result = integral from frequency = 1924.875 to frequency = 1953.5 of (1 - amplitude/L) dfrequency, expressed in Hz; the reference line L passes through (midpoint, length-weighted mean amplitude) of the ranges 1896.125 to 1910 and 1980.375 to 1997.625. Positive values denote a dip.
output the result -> 4.0 Hz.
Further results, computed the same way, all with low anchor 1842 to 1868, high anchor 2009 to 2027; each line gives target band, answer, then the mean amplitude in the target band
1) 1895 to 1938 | 7.1 Hz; 162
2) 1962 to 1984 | 0.6 Hz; 178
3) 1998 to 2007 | -0.2 Hz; 182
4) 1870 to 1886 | -1.0 Hz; 214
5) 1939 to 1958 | 2.3 Hz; 165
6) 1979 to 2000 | 2.1 Hz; 162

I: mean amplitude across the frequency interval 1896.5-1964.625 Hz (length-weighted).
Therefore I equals 165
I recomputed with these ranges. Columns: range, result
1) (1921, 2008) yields 167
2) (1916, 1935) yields 141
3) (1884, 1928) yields 176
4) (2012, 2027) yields 175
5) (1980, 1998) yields 160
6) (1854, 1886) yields 212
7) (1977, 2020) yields 170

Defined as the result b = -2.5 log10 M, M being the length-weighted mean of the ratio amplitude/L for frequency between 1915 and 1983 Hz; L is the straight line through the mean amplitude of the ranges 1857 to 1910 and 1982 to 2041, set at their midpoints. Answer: 0.14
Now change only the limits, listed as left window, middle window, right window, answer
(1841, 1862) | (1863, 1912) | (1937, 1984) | -0.05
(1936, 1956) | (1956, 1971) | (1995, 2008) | -0.14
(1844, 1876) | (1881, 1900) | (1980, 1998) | -0.05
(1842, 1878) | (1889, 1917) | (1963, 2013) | 0.06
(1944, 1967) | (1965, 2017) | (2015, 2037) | 0.02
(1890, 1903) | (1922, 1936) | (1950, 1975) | 0.32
